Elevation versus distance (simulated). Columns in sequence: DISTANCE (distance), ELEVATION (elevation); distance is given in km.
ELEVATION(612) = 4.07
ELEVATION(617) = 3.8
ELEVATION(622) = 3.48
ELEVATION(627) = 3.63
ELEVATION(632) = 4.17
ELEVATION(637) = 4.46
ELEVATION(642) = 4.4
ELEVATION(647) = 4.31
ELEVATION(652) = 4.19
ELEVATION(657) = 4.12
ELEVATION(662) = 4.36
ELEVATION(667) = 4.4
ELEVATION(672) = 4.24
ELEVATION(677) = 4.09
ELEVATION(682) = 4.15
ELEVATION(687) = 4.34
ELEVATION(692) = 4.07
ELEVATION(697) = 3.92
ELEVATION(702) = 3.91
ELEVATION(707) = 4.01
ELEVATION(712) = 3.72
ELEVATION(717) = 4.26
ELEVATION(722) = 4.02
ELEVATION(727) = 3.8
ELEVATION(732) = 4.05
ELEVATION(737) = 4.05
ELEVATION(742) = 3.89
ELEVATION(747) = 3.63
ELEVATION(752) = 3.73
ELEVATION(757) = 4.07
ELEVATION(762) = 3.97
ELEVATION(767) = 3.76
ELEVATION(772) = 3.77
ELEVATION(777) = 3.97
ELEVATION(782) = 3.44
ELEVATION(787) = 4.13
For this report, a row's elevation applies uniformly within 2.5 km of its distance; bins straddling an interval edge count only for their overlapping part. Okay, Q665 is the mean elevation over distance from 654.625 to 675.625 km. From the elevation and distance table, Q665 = 4.27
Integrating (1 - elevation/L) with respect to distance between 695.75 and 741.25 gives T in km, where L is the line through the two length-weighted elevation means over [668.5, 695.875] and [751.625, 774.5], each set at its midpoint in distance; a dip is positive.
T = 0.8 km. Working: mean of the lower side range 4.17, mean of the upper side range 3.87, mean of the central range 3.97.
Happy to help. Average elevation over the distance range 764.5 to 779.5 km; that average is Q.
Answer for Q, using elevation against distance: 3.83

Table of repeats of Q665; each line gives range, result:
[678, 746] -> 4.01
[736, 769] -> 3.86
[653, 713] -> 4.12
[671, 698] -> 4.14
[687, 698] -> 4.08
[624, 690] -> 4.21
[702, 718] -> 3.96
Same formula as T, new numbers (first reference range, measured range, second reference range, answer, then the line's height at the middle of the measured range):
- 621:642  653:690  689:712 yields -2.4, 3.98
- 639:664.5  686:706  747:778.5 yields 0.4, 4.11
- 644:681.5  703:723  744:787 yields 0.2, 4.03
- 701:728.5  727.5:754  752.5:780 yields 0.4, 3.92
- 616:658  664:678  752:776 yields -0.9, 4.02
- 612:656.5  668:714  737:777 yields -1.2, 3.96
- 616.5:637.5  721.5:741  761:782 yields -0.7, 3.83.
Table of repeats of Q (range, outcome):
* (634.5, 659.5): 4.3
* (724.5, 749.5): 3.88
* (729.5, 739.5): 4.05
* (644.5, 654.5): 4.25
